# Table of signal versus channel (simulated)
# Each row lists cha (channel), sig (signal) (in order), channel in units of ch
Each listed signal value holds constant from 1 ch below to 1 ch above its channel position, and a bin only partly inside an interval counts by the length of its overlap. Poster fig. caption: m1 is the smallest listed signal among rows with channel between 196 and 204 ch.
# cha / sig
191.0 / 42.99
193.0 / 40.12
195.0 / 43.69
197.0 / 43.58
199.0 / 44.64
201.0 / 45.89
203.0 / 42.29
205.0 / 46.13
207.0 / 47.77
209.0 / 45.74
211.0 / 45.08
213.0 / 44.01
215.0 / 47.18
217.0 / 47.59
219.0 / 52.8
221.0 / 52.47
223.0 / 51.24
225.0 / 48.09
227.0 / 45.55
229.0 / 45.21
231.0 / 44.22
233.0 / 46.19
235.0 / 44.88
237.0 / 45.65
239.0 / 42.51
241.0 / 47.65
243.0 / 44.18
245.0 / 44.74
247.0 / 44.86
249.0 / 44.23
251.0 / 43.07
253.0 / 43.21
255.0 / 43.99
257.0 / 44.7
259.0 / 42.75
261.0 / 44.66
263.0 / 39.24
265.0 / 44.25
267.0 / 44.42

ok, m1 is 42.29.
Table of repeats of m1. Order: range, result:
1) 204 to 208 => 46.13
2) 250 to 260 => 42.75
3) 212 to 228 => 44.01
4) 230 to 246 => 42.51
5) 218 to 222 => 52.47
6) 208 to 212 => 45.08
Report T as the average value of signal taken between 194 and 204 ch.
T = 44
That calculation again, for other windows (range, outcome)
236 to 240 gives 44.1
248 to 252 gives 43.6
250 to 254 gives 43.1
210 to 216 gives 45.4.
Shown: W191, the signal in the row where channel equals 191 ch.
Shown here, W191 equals 42.99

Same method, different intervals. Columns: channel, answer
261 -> 44.66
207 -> 47.77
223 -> 51.24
